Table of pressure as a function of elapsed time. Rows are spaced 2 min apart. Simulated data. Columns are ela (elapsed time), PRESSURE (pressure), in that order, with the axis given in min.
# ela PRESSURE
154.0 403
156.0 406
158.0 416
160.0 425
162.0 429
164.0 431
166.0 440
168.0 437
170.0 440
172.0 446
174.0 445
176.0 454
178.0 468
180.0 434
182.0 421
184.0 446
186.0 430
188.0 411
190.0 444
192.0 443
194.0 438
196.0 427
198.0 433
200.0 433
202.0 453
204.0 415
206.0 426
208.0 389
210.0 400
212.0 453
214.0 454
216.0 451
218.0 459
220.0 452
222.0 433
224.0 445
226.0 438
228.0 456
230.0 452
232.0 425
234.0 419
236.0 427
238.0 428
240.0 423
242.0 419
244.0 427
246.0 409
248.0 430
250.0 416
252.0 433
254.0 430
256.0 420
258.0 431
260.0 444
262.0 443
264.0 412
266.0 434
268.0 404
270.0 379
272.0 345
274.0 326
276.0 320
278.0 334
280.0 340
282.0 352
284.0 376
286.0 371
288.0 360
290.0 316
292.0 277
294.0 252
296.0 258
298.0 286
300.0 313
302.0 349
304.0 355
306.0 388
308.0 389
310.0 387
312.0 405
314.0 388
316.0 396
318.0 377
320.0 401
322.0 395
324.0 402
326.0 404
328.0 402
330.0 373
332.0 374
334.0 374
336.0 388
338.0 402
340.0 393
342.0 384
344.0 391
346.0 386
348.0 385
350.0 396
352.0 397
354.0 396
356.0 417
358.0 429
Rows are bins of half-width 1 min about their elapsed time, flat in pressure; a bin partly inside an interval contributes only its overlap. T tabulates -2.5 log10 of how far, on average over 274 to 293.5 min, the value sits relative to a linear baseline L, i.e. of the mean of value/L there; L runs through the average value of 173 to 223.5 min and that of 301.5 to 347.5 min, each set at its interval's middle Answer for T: 0.20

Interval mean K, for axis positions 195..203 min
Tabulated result 436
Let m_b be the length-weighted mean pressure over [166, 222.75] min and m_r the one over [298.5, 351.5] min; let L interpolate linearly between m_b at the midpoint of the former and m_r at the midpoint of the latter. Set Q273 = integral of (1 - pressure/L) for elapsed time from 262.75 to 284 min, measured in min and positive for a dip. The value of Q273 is 2.0 min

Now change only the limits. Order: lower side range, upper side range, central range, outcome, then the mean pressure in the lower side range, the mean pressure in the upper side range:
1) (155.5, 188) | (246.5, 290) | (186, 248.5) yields -2.9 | 435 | 389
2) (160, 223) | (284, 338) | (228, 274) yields -2.3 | 436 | 362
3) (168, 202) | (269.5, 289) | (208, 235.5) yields -2.4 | 439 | 350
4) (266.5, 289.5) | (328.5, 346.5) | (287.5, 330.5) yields 1.6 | 356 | 385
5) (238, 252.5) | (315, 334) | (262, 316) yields 6.9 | 422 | 391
